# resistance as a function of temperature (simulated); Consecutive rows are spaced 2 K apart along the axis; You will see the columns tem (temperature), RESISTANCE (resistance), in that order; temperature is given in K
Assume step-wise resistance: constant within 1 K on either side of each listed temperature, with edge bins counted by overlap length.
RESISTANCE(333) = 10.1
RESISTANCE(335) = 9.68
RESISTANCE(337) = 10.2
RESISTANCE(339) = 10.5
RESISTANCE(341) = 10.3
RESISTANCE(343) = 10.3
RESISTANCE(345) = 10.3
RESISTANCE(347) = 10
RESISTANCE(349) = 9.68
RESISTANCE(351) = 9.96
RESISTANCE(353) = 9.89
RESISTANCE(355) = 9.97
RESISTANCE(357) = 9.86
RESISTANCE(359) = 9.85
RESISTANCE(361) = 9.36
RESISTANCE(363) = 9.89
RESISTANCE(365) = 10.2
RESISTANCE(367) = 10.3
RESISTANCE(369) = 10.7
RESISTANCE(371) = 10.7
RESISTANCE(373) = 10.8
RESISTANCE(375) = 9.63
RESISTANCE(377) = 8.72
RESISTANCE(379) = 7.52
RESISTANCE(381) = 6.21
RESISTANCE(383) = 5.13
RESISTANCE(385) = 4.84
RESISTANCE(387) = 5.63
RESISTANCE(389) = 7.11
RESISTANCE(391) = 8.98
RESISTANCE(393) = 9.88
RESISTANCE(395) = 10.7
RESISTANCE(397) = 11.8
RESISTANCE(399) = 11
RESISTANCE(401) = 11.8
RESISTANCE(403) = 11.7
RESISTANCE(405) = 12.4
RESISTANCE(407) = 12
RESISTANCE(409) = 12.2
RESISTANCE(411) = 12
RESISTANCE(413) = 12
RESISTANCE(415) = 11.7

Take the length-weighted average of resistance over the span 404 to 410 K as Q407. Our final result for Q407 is 12.2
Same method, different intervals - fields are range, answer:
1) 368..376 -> 10.5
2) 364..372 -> 10.5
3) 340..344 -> 10.3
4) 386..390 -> 6.37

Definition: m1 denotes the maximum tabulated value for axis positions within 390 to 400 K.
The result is 11.8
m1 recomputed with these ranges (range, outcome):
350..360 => 9.97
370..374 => 10.8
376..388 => 8.72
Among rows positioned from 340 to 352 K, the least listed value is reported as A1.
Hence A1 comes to 9.68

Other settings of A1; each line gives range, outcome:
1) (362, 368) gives 9.89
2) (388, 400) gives 7.11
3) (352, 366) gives 9.36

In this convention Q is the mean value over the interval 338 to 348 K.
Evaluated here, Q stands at 10.3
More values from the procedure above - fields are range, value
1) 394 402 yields 11.3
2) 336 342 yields 10.3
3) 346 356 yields 9.9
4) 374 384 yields 7.44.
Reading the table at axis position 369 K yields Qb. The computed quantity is 10.7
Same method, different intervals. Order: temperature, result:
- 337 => 10.2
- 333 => 10.1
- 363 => 9.89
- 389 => 7.11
